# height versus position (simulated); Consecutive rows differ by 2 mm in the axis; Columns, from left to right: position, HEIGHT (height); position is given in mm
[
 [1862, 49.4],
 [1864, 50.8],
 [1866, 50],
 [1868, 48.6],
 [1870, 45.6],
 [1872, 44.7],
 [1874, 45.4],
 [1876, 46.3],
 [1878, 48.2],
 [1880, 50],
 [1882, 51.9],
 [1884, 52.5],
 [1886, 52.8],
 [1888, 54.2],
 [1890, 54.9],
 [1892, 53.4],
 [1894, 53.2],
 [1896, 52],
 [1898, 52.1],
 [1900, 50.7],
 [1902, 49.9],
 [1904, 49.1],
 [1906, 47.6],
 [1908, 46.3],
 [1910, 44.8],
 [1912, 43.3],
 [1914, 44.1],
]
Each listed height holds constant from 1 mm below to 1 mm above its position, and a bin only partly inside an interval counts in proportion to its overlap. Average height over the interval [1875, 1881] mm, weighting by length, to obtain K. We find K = 48.2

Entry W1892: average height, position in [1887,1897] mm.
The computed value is 53.5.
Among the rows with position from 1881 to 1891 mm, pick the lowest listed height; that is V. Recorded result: 51.9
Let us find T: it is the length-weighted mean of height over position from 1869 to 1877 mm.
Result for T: 45.5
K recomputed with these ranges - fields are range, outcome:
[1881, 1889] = 52.9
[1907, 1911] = 45.5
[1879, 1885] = 51.5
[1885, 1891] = 54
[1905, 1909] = 47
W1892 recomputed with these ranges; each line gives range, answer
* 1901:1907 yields 48.9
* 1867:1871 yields 47.1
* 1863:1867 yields 50.4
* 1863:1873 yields 47.9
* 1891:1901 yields 52.3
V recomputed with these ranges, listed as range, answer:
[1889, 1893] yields 53.4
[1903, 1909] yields 46.3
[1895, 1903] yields 49.9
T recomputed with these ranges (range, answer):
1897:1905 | 50.5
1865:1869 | 49.3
